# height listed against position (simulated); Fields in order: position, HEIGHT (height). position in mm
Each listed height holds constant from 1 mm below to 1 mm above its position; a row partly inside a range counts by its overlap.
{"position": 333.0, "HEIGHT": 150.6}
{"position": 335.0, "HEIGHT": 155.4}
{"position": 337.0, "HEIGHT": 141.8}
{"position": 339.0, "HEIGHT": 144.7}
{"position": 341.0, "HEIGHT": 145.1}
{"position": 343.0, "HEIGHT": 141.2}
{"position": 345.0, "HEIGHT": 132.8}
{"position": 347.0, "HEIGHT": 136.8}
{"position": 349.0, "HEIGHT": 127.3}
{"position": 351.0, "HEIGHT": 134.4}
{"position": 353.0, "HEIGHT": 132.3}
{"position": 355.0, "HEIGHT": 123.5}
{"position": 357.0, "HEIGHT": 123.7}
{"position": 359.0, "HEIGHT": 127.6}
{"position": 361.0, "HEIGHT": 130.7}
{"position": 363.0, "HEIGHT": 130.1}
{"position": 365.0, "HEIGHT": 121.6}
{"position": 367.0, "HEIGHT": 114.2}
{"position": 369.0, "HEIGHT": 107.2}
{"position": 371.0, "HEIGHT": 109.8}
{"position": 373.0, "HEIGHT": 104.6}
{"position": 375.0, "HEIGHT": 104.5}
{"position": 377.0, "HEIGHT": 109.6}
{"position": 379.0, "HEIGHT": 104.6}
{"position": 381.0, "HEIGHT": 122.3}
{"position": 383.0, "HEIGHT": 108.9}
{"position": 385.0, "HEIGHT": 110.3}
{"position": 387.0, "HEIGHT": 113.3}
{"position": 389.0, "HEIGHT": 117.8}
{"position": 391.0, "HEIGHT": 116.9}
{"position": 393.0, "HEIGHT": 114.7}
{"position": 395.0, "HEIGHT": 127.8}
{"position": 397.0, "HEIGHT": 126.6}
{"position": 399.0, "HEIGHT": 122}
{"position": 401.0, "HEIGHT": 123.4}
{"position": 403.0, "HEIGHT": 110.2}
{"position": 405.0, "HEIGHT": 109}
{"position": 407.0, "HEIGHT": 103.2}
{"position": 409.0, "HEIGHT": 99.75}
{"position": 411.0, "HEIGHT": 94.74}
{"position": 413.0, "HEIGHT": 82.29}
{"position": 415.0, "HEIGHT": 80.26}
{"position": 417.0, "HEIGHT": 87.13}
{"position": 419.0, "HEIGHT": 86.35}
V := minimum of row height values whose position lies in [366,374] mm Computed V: 104.6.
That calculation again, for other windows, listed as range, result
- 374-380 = 104.5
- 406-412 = 94.74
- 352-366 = 121.6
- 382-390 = 108.9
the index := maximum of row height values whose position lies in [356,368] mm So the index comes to 130.7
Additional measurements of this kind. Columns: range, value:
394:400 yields 127.8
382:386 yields 110.3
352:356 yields 132.3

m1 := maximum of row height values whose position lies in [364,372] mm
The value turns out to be 121.6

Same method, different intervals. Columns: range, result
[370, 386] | 122.3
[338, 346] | 145.1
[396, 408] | 126.6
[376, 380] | 109.6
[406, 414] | 103.2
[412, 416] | 82.29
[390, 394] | 116.9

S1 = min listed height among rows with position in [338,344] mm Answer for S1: 141.2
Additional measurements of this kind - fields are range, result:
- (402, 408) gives 103.2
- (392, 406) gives 109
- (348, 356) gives 123.5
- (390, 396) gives 114.7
